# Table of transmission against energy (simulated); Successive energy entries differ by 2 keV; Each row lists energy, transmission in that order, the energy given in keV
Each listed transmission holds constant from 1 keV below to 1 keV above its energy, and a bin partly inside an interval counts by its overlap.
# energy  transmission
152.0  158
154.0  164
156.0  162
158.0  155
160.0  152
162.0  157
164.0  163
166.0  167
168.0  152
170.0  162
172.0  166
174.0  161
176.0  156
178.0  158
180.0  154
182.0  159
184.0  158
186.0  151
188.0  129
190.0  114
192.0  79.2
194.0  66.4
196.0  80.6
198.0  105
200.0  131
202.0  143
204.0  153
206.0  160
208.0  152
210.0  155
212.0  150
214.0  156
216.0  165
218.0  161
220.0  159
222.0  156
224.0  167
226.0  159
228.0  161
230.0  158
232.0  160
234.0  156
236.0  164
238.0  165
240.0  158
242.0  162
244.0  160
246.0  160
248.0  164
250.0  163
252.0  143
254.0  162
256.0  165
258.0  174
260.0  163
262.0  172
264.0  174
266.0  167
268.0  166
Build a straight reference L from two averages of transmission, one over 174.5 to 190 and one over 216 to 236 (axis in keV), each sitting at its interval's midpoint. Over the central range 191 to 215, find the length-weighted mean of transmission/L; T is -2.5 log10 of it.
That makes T 0.21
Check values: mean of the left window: 150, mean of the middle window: 128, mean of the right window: 160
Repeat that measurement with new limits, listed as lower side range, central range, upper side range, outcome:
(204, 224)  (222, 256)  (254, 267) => 0.02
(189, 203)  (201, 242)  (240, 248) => -0.19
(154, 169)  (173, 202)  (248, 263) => 0.23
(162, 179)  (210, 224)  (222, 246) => 0.02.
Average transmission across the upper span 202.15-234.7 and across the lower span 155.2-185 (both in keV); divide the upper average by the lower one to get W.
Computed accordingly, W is 1.0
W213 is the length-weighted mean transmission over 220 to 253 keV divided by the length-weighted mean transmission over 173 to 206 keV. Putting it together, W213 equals 1.2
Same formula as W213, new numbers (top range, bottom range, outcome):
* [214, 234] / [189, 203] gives 1.56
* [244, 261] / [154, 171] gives 1.02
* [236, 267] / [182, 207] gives 1.32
